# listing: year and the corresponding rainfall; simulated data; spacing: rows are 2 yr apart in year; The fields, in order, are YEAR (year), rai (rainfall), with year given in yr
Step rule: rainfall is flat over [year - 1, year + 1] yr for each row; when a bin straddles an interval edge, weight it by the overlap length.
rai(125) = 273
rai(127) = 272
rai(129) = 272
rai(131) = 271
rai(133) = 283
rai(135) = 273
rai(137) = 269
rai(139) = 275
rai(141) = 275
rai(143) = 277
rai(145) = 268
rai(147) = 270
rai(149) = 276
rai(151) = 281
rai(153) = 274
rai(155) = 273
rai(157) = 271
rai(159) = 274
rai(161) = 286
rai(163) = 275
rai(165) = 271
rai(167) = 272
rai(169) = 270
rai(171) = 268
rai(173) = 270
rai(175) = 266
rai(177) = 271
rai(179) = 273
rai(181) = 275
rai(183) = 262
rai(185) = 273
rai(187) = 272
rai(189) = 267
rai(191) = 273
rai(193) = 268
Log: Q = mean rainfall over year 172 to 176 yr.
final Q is 268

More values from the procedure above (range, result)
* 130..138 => 274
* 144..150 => 271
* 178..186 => 271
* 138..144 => 276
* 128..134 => 275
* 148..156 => 276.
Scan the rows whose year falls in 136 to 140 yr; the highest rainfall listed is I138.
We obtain 275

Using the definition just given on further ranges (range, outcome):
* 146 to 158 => 281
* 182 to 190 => 273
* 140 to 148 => 277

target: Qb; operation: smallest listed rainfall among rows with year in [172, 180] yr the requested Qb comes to 266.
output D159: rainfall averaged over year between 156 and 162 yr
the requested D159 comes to 277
